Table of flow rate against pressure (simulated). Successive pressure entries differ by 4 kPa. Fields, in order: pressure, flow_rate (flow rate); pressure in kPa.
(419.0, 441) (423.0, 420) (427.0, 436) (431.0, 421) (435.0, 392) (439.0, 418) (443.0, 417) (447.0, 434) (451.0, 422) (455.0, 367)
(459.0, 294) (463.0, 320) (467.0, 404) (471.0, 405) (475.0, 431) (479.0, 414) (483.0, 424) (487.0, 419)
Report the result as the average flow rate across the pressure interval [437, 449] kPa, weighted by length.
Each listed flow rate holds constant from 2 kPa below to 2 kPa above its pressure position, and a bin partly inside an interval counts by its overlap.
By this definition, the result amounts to 423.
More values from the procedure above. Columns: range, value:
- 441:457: 410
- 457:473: 356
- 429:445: 412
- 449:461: 361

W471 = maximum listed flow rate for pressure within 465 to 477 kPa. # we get 431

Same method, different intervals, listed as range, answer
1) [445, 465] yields 434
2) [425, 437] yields 436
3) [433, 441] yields 418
